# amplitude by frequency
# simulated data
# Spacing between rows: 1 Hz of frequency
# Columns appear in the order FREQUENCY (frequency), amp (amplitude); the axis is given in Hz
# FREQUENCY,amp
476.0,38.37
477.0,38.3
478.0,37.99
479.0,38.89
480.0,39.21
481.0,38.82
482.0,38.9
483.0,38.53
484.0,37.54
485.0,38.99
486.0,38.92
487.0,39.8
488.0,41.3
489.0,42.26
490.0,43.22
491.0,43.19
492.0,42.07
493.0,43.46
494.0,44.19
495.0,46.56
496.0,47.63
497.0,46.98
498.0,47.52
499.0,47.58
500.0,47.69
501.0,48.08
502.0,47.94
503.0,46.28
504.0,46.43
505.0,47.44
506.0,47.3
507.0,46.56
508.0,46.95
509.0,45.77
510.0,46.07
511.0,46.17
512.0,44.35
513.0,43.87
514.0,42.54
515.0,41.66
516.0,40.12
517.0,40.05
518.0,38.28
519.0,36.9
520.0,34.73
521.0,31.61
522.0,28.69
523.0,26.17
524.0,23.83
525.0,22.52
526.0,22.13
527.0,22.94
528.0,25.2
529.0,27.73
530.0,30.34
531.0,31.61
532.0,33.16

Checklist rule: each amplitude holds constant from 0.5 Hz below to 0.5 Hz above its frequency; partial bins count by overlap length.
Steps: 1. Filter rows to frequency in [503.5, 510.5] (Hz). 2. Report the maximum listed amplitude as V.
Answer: 47.44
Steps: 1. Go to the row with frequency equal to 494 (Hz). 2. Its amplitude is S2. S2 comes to 44.19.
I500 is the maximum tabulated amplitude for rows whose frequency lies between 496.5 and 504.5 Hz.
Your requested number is 48.08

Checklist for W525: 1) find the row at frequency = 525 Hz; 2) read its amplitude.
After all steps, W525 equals 22.52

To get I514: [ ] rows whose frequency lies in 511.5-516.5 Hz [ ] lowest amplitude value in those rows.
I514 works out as 40.12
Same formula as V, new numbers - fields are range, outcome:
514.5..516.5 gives 41.66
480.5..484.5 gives 38.9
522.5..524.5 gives 26.17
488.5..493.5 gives 43.46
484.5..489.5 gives 42.26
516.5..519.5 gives 40.05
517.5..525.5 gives 38.28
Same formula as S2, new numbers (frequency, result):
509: 45.77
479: 38.89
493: 43.46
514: 42.54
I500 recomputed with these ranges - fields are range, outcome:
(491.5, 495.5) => 46.56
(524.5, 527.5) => 22.94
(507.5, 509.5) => 46.95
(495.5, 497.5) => 47.63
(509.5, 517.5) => 46.17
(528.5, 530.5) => 30.34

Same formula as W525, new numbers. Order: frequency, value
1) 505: 47.44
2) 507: 46.56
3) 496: 47.63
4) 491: 43.19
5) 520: 34.73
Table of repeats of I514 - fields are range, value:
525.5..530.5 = 22.13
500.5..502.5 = 47.94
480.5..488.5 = 37.54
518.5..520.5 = 34.73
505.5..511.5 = 45.77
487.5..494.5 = 41.3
